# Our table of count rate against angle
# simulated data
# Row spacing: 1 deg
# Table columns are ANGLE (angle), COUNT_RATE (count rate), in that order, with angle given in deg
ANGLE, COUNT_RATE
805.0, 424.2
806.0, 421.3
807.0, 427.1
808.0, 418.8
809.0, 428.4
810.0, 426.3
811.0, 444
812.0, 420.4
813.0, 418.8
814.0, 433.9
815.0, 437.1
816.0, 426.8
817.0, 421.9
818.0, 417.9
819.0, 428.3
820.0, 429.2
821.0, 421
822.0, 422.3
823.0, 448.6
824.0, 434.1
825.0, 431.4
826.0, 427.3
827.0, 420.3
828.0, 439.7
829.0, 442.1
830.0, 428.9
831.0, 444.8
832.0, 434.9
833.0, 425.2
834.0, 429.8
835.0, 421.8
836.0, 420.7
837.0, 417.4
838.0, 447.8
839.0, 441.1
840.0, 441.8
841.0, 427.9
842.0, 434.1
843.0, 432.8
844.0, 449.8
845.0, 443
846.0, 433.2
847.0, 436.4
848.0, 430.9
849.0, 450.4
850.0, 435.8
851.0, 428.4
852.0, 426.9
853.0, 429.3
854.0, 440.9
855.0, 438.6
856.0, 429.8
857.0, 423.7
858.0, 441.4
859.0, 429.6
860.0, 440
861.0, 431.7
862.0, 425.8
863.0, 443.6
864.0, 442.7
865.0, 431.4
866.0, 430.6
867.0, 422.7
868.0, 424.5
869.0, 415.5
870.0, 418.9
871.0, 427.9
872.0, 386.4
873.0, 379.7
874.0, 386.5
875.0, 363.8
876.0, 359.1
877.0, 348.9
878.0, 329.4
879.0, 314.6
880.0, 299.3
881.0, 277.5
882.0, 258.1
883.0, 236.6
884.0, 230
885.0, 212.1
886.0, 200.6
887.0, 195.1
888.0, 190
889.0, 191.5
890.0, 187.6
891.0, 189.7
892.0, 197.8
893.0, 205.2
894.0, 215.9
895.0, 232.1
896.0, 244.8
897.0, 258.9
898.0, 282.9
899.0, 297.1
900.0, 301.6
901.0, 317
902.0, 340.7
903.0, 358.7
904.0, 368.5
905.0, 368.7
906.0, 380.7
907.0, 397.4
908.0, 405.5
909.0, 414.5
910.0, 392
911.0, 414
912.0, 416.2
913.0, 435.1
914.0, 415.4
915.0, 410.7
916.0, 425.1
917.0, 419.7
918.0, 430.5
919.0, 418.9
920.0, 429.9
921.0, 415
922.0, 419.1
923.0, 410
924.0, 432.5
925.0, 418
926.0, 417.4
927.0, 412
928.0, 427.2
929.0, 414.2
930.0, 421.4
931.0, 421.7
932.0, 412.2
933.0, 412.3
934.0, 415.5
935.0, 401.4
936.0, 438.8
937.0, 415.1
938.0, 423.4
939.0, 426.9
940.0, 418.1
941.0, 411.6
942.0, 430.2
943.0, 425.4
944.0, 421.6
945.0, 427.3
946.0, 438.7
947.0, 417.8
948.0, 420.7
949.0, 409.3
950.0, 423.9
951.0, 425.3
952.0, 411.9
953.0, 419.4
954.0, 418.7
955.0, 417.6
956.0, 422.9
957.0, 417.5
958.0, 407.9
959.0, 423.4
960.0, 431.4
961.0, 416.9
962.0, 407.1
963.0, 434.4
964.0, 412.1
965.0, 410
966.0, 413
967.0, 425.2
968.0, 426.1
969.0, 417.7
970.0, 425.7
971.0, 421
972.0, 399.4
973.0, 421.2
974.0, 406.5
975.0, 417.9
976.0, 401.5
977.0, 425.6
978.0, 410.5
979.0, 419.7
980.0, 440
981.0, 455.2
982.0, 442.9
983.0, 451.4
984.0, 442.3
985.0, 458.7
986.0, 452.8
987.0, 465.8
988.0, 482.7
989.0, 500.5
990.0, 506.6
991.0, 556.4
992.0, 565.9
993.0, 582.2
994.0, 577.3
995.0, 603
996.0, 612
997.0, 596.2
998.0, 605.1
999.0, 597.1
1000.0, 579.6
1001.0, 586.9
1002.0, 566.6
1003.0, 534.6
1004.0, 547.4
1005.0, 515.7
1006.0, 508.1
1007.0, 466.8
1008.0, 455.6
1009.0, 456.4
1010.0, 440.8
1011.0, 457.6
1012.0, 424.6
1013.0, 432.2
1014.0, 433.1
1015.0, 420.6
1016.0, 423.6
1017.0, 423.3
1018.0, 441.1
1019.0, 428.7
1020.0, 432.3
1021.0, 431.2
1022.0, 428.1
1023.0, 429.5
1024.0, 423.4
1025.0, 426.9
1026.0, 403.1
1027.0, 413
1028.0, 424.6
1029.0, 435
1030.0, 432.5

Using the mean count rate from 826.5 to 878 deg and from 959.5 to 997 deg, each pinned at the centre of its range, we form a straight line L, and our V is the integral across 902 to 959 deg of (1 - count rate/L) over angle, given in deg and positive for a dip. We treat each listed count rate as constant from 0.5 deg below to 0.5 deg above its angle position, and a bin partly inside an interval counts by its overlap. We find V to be 4.1 deg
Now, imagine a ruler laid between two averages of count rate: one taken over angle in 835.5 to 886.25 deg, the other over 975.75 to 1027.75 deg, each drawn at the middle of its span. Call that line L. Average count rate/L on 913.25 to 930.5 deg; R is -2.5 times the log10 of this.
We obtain 0.03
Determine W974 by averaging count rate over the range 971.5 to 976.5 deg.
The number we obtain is 409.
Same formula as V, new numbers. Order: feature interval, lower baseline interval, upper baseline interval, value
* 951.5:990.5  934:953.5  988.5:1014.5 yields 3.4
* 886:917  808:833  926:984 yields 8.0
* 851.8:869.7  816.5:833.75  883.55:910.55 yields -3.8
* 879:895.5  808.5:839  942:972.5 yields 7.9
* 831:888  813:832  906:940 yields 4.4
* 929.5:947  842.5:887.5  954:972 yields -0.5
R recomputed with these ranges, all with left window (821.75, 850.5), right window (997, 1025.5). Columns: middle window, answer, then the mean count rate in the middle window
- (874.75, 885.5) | 0.458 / 292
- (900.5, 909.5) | 0.209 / 372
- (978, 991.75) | 0.010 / 467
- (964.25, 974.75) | 0.125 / 417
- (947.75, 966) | 0.114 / 418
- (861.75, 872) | 0.039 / 426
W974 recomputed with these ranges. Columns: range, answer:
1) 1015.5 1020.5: 430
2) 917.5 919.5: 425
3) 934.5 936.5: 420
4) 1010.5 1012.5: 441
